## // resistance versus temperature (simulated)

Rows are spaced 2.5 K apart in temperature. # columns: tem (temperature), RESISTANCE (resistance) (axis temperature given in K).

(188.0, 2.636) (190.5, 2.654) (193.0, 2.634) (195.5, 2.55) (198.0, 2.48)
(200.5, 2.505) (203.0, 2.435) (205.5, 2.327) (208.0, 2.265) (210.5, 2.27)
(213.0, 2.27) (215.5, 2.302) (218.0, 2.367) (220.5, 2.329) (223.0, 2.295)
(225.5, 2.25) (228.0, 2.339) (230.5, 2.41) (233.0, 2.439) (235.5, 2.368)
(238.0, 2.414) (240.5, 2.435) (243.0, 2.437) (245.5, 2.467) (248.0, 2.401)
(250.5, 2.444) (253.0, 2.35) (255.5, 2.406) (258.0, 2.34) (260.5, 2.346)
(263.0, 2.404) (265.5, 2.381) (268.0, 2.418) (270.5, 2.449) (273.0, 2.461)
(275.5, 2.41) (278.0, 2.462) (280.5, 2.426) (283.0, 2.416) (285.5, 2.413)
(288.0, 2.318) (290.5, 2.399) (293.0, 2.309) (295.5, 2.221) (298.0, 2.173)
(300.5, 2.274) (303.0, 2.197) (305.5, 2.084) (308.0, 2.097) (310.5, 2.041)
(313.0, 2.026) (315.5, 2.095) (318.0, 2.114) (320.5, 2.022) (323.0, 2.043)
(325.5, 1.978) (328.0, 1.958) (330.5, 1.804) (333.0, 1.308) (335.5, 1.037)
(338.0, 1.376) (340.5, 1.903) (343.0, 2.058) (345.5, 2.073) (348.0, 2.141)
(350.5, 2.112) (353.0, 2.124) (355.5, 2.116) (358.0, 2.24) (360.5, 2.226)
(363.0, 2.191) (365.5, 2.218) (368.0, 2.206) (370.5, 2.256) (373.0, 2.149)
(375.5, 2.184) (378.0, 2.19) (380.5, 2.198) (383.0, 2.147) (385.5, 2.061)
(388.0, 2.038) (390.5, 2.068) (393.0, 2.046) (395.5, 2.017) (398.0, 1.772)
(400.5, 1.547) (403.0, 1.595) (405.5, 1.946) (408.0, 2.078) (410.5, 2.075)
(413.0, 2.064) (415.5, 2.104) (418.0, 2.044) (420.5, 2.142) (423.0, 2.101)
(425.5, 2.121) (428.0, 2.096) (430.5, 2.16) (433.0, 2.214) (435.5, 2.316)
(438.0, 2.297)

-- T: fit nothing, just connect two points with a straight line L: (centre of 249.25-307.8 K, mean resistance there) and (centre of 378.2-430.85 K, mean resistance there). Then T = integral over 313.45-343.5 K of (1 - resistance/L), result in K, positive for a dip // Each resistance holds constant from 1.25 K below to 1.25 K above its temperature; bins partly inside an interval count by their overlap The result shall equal 5.6 K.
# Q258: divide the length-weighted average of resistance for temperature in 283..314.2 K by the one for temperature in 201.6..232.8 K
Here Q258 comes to 0.95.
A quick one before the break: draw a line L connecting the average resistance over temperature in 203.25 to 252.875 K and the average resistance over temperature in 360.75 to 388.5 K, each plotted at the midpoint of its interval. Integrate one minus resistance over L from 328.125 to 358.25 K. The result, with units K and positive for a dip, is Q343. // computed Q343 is 4.9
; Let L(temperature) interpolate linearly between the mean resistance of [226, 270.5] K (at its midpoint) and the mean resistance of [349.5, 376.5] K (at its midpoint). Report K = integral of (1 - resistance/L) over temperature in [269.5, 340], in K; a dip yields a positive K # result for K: 6.1 K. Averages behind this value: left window 2.4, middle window 2.1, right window 2.18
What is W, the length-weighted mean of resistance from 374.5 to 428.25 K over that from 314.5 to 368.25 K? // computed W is 1.03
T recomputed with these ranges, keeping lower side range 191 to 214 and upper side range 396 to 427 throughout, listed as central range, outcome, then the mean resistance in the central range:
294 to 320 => 0.8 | 2.13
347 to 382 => -1.9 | 2.18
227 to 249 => -0.6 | 2.41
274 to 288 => -1.0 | 2.42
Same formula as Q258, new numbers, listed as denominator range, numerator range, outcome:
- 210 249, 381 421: 0.84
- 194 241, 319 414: 0.84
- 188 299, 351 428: 0.87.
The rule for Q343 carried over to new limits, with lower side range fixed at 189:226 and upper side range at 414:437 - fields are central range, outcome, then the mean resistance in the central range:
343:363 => 0.8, 2.14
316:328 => 1.2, 2.03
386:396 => 0.6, 2.05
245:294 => -1.5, 2.4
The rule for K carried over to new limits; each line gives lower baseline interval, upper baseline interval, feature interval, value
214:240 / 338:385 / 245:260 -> -0.5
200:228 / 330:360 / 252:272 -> -2.1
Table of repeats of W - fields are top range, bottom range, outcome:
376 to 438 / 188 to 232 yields 0.86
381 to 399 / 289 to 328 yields 0.95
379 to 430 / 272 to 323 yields 0.90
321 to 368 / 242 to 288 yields 0.81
